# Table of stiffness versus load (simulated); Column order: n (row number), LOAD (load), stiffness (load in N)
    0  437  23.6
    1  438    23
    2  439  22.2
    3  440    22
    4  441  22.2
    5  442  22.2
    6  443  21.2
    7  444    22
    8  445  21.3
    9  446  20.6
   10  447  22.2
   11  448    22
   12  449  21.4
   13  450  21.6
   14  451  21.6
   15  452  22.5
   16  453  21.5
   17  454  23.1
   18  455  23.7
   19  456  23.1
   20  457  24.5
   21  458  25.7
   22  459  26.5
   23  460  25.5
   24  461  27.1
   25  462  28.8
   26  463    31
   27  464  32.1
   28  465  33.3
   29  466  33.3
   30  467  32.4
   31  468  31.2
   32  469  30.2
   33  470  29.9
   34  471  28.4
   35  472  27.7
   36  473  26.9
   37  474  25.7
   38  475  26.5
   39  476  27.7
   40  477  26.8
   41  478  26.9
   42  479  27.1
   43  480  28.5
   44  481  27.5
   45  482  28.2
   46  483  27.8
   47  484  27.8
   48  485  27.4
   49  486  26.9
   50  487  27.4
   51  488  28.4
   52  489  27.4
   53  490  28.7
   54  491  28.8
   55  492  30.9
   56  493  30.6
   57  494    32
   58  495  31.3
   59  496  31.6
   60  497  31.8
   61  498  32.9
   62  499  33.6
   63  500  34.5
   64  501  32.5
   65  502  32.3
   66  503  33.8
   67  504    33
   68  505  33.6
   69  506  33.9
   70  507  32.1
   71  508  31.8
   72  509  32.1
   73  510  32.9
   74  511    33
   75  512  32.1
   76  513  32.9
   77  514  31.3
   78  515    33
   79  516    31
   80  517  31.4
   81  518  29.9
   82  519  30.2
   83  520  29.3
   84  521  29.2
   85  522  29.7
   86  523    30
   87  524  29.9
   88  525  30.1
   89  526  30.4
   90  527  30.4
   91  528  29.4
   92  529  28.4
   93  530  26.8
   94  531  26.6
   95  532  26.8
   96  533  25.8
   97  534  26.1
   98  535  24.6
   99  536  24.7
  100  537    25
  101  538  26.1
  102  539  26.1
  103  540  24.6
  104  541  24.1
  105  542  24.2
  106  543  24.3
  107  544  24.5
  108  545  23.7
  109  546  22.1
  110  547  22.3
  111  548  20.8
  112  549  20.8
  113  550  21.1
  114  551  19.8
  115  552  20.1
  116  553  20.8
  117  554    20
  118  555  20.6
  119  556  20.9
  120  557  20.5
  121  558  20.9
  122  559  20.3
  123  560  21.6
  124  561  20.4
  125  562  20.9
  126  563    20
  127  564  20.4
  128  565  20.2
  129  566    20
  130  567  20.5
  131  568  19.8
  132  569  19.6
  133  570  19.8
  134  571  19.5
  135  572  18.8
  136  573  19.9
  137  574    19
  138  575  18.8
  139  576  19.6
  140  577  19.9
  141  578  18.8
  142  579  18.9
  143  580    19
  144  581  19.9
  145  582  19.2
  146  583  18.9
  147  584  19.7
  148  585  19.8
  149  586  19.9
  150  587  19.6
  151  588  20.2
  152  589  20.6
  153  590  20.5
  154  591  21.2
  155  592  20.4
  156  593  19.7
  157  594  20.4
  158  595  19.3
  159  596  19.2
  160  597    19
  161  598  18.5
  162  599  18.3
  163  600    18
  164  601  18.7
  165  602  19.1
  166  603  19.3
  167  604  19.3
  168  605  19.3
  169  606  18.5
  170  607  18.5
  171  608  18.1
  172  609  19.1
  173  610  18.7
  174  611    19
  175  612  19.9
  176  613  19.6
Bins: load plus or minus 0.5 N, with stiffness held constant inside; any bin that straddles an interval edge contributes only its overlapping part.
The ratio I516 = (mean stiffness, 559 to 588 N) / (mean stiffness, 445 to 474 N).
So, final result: 0.75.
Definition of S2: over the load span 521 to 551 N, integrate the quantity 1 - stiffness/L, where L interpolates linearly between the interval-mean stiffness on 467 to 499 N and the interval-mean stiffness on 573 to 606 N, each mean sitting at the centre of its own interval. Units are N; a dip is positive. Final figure -1.9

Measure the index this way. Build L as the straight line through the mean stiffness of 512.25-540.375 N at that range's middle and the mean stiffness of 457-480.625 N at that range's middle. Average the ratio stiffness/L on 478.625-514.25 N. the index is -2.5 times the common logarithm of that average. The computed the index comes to -0.08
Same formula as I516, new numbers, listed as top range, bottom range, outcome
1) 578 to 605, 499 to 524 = 0.61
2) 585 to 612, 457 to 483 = 0.68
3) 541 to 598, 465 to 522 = 0.67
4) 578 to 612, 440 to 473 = 0.76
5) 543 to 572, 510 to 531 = 0.68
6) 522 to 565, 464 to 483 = 0.83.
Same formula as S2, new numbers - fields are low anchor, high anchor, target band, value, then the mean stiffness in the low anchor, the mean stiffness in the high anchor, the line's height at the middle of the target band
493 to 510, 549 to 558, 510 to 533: -1.71 N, 32.6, 20.5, 28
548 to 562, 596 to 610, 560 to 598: -0.17 N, 20.6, 18.8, 19.7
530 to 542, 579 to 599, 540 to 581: 3.77 N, 25.5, 19.7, 22.8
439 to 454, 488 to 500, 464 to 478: -1.50 N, 21.8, 30.9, 26.5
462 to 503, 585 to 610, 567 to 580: 1.28 N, 29.7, 19.4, 21.5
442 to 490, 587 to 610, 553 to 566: 0.52 N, 26.4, 19.3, 21.4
